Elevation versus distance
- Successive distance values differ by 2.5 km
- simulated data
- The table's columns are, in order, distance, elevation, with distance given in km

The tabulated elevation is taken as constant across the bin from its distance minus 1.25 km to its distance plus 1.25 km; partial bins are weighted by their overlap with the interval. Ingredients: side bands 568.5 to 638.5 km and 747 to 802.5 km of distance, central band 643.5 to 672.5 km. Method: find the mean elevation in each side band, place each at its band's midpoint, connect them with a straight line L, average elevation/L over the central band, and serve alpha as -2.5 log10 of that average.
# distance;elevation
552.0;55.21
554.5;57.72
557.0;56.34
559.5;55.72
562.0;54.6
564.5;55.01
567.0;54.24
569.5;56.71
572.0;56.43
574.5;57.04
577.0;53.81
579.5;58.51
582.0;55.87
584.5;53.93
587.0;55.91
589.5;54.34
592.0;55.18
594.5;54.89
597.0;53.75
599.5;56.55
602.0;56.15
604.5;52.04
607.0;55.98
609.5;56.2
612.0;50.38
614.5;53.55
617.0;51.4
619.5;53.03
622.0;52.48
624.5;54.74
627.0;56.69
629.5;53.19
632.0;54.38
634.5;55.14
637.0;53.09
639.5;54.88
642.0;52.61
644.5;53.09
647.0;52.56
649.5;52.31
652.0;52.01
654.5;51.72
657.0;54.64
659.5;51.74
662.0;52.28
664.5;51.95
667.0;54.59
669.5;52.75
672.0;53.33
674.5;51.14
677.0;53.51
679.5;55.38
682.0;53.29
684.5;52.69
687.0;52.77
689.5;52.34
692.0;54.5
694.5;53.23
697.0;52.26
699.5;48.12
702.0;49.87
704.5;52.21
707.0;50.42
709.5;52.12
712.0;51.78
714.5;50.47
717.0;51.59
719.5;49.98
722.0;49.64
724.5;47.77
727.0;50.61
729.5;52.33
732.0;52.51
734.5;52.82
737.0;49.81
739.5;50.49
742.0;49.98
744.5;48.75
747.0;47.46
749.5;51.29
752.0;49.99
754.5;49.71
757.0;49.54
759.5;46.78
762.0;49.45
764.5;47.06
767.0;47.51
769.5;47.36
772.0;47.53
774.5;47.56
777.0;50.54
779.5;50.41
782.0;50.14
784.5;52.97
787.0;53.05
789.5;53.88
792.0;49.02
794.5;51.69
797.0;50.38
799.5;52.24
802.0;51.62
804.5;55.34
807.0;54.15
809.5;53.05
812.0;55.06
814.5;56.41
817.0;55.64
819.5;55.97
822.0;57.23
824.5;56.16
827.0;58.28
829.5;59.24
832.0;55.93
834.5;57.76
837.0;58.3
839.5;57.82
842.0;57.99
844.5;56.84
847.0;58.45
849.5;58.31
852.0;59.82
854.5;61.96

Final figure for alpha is 0.01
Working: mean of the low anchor 54.7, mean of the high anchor 49.9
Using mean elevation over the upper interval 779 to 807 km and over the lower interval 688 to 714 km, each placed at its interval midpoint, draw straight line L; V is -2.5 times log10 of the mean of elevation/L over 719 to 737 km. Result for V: 0.02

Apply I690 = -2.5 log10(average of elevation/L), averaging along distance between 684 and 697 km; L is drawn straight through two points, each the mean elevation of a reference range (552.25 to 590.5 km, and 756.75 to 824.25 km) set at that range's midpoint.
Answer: 0.009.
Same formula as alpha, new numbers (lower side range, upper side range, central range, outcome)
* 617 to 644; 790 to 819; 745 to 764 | 0.09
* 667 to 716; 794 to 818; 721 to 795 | 0.07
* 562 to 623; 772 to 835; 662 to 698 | 0.02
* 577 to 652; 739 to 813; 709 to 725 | 0.03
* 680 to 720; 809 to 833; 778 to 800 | 0.08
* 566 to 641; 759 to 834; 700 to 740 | 0.05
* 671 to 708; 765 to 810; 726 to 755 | 0.02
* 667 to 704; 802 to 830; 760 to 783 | 0.13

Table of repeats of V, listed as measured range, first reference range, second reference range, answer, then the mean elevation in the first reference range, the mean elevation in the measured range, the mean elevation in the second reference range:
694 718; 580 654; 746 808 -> 0.02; 54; 51.1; 50.3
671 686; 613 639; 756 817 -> -0.01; 53.8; 53.2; 51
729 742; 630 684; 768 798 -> 0.00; 53.2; 51.4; 50.4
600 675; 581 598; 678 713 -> 0.01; 54.8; 53.4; 52.2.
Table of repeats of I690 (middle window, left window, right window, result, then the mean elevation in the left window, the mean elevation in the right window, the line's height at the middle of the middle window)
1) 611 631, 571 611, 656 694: 0.027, 55.4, 53.1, 54.6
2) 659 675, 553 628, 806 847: 0.058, 55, 56.7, 55.5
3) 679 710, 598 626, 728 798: -0.008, 53.9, 50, 51.8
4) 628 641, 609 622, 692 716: -0.036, 52.7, 51.3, 52.4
